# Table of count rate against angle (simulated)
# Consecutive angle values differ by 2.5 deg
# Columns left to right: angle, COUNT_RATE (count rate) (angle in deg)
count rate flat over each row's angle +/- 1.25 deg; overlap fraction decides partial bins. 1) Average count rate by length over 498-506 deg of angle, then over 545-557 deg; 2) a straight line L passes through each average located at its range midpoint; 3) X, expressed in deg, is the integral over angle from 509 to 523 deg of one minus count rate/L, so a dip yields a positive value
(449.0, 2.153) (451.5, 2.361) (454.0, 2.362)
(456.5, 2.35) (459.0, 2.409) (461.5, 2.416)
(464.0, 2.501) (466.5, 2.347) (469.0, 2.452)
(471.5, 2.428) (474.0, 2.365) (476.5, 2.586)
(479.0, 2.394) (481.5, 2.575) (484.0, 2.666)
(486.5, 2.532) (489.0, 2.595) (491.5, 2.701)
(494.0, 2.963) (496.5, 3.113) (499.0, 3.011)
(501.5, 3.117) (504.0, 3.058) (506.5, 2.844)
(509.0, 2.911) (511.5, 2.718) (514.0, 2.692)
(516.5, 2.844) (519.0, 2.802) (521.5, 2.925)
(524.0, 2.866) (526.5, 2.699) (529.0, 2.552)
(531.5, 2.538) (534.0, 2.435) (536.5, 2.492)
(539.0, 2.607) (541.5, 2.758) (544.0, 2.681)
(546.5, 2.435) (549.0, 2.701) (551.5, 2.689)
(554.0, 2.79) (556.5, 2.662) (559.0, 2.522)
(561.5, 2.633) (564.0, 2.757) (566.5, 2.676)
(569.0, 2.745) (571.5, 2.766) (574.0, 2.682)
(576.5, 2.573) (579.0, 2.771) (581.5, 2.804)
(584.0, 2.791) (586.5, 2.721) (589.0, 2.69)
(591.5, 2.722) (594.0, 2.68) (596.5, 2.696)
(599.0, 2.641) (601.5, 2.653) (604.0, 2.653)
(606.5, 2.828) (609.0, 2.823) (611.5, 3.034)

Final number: 0.6 deg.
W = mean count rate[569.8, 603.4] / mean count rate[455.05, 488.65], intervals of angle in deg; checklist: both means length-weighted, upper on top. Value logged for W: 1.10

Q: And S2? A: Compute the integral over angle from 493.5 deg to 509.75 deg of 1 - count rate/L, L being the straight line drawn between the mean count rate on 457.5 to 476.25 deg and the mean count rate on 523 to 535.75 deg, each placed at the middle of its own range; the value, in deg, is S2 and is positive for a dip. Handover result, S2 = -3.1 deg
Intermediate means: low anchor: 2.42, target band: 3.01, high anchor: 2.61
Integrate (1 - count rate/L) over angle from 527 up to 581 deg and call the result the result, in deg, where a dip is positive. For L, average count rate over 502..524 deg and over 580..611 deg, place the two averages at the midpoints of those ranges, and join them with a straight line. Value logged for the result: 2.9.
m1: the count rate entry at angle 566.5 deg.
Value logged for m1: 2.676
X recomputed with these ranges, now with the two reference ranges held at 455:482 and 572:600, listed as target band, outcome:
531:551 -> 0.13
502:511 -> -1.47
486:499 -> -1.70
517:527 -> -1.07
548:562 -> -0.17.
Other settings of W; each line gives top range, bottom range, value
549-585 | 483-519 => 0.95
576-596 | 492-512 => 0.92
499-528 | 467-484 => 1.16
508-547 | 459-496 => 1.06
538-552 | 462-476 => 1.09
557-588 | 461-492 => 1.08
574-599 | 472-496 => 1.04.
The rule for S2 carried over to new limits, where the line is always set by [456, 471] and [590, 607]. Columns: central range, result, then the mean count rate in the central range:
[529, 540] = 0.2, 2.52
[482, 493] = -0.7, 2.63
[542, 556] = -0.4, 2.66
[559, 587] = -0.8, 2.71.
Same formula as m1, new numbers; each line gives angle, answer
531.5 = 2.538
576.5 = 2.573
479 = 2.394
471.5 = 2.428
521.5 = 2.925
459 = 2.409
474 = 2.365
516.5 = 2.844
